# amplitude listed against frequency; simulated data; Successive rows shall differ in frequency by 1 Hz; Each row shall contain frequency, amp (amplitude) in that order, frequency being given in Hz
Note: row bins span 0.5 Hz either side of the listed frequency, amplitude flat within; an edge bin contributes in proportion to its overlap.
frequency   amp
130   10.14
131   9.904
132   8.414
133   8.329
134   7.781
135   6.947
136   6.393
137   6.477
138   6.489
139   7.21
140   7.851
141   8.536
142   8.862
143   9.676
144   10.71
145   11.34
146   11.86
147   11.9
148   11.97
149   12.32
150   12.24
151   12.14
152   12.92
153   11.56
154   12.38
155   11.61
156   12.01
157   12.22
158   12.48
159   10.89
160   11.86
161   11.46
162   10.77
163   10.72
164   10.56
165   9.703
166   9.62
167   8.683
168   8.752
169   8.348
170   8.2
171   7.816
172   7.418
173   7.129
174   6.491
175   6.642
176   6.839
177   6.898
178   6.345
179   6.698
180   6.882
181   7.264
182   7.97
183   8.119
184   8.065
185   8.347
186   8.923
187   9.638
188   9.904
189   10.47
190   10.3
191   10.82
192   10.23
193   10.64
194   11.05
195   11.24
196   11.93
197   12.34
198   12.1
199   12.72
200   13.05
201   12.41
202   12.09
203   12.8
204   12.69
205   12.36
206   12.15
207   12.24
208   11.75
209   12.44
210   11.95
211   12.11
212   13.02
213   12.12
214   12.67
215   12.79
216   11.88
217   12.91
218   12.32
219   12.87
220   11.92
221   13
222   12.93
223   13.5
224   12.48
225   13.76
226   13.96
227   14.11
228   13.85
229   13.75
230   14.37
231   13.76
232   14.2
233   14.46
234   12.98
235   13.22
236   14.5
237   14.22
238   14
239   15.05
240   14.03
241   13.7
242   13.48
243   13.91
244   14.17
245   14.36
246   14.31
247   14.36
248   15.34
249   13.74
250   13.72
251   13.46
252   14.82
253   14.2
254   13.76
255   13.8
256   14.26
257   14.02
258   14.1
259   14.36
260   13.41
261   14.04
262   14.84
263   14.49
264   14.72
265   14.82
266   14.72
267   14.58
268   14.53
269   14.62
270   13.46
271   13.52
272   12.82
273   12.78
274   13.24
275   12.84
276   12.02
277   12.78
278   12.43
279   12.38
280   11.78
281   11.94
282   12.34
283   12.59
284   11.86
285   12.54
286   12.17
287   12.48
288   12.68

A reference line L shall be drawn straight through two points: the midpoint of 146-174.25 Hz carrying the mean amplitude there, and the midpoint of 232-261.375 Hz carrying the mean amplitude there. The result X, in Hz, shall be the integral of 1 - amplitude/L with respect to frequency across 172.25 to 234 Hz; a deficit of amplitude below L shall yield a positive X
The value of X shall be 5.9 Hz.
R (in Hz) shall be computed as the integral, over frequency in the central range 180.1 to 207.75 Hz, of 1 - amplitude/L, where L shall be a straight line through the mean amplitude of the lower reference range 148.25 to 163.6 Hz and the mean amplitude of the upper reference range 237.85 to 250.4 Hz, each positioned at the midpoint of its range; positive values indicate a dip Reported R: 4.5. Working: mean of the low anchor 11.8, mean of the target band 10.8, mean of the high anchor 14.2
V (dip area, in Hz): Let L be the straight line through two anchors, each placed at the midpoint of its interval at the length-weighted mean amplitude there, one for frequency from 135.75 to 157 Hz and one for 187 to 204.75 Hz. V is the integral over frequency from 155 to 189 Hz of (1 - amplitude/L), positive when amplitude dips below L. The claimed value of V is 6.17 Hz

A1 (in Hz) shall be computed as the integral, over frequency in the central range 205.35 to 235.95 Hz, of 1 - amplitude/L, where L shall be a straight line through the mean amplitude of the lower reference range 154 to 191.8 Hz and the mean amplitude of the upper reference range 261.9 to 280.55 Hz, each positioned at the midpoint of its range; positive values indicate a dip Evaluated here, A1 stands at -4.7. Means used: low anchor 9.16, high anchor 13.5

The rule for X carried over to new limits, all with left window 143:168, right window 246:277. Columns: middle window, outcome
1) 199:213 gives 0.2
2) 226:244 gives -0.9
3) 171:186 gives 5.8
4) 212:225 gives 0.2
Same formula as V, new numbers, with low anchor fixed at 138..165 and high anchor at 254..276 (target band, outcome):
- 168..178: 3.64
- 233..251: -0.96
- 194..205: -0.04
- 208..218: 0.15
